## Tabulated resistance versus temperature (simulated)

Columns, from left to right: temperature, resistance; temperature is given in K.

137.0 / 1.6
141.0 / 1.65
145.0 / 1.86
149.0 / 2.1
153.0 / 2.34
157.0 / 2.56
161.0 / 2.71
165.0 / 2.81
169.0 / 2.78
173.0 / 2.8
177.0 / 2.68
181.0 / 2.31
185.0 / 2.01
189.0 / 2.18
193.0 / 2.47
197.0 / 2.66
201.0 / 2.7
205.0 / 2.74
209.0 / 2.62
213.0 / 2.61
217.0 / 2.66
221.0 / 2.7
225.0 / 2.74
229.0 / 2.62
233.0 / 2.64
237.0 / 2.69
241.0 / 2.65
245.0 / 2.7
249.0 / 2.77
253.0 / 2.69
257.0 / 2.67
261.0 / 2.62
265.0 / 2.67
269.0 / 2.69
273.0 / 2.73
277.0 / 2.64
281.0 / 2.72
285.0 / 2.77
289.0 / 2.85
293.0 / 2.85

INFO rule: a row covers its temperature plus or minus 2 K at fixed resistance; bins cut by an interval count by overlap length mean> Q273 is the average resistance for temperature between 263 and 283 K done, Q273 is 2.69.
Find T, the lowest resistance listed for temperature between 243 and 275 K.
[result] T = 2.62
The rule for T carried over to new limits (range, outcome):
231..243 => 2.64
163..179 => 2.68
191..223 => 2.47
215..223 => 2.66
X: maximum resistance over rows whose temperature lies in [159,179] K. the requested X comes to 2.81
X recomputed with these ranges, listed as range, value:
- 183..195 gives 2.47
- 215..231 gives 2.74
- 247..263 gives 2.77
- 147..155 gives 2.34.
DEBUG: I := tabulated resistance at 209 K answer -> 2.62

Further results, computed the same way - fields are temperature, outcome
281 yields 2.72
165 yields 2.81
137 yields 1.6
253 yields 2.69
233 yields 2.64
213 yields 2.61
